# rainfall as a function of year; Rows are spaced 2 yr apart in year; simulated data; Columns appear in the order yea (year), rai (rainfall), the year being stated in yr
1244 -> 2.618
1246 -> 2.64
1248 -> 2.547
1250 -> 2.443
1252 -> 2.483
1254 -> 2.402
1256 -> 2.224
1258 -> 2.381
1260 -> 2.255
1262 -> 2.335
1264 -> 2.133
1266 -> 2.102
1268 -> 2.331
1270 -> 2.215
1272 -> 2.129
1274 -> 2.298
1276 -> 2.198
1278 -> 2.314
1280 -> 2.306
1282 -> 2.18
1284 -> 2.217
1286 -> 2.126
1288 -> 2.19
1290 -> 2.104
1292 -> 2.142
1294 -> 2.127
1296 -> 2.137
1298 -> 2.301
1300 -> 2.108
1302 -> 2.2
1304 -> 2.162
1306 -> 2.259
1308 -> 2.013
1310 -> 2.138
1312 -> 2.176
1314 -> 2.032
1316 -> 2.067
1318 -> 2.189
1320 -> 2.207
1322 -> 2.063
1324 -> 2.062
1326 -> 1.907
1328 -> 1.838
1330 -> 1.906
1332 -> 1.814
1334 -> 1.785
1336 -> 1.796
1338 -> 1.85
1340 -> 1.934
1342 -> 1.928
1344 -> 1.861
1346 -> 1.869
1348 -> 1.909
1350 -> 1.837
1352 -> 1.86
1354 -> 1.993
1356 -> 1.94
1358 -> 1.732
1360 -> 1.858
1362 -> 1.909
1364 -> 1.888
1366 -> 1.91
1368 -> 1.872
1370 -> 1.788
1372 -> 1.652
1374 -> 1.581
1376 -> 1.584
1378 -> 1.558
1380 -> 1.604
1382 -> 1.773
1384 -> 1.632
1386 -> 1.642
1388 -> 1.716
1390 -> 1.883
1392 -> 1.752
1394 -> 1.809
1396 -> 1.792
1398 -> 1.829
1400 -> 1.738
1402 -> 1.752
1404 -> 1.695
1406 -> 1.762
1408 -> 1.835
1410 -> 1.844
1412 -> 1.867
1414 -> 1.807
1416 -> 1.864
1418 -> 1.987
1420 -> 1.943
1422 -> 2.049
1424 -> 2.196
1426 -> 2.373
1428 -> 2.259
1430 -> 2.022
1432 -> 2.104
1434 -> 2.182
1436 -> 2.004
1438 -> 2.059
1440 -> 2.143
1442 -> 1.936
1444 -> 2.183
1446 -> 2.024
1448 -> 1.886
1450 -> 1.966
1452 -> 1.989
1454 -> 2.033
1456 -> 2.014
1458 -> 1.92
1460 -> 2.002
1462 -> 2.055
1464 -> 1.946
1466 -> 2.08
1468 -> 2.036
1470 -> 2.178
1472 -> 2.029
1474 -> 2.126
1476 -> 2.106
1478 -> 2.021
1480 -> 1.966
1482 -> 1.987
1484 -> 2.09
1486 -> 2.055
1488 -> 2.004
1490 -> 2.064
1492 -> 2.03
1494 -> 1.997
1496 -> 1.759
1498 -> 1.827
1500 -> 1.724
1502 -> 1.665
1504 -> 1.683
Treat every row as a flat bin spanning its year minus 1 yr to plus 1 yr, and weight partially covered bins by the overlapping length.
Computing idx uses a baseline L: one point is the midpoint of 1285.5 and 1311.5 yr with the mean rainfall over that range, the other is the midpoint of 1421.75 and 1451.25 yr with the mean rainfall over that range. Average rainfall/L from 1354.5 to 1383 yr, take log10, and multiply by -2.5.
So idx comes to 0.20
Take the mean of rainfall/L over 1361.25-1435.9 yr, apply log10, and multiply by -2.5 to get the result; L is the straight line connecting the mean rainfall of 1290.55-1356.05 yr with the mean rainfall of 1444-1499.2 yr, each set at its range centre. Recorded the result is 0.09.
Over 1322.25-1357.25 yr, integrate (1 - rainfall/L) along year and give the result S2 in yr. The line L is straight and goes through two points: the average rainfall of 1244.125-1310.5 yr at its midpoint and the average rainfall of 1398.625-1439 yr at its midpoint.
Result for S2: 3.88 yr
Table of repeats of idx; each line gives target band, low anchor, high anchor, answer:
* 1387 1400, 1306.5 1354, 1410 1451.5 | 0.12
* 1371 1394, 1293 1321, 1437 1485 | 0.24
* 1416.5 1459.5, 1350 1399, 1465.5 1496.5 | -0.07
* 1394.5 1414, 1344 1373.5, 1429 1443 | 0.11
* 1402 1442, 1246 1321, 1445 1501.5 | 0.03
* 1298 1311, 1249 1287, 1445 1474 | 0.03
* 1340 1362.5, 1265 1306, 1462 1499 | 0.14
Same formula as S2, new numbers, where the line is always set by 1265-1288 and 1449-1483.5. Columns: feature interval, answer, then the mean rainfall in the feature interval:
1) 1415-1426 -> 0.2 yr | 2.04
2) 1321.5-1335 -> 1.6 yr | 1.91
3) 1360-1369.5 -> 1.1 yr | 1.89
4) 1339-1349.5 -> 1.2 yr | 1.9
